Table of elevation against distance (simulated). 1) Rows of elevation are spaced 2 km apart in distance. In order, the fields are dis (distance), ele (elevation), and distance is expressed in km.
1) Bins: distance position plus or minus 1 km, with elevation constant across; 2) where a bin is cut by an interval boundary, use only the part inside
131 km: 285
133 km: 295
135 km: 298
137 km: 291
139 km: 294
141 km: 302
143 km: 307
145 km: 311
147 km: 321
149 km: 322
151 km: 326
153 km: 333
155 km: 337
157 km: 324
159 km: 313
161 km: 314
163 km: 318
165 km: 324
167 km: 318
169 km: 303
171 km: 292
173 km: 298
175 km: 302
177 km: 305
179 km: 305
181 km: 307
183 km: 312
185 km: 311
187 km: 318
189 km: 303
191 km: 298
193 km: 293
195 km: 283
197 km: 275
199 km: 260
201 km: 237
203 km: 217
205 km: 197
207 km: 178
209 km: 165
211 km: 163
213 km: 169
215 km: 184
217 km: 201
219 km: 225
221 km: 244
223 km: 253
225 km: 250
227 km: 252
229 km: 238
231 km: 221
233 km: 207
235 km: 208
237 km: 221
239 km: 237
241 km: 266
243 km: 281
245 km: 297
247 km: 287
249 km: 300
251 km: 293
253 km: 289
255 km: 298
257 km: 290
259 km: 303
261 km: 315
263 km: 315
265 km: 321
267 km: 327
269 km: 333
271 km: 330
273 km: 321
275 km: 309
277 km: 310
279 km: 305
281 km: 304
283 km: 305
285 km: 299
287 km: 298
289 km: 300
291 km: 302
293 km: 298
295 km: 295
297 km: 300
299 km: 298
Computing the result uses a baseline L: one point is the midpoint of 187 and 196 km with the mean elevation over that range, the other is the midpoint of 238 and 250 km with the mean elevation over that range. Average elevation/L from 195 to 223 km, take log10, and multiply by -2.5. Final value 0.34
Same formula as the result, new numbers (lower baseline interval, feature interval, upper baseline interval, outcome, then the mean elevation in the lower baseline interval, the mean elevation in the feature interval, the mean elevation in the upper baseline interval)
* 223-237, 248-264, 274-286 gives -0.12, 230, 300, 305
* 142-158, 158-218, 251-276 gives 0.19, 323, 269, 312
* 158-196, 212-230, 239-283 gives 0.33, 306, 224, 303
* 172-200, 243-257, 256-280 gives 0.07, 298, 293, 315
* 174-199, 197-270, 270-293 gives 0.20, 299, 251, 307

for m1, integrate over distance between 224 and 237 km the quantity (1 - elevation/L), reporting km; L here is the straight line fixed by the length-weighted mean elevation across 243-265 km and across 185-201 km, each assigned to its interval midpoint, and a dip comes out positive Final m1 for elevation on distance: 2.9 km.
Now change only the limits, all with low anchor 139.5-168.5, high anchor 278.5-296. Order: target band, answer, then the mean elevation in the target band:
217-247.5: 6.4 km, 244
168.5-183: 0.6 km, 302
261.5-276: -0.9 km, 322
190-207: 3.3 km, 253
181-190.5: 0.1 km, 310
